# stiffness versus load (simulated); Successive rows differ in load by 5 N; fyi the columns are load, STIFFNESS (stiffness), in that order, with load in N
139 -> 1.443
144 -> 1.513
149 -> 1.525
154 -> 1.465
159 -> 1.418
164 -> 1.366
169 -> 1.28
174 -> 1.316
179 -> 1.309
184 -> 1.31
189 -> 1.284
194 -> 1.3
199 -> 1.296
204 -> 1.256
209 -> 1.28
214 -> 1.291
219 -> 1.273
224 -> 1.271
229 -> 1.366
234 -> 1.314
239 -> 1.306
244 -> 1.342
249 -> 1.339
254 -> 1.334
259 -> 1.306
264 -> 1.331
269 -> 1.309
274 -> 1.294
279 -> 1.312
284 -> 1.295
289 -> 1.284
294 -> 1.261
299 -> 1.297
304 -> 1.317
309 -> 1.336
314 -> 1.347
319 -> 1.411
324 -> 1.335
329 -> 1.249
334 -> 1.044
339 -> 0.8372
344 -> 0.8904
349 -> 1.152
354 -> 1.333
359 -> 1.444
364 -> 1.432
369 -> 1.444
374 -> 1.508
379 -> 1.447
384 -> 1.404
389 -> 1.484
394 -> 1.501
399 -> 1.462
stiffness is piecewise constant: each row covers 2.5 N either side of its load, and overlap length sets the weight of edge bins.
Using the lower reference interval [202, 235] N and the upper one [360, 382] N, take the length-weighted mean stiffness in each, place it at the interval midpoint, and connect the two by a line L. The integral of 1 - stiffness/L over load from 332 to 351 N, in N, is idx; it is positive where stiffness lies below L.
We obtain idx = 6.0 N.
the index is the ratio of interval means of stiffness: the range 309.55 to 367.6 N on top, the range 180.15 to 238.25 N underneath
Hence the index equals 1.0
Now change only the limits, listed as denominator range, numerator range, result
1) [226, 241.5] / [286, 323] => 1.00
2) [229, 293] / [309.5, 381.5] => 0.97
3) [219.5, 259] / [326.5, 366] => 0.89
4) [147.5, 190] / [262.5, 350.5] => 0.91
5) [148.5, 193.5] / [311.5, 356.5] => 0.87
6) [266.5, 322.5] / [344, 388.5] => 1.04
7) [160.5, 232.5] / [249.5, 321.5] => 1.01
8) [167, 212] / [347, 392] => 1.09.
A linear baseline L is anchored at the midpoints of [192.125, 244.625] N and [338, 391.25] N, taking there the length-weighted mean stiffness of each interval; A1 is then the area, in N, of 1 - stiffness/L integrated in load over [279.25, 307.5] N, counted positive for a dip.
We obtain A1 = 0.32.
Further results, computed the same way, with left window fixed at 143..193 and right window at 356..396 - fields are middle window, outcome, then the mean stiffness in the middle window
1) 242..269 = 1.52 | 1.33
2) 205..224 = 1.54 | 1.28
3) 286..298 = 1.23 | 1.28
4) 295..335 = 3.66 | 1.3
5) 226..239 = 0.63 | 1.33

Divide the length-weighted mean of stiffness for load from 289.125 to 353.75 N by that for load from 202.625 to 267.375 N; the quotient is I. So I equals 0.9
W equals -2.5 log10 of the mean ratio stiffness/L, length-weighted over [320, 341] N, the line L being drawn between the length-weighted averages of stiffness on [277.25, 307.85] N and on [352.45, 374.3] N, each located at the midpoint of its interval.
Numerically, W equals 0.192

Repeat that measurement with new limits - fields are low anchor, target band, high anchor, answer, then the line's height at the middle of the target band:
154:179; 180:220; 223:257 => 0.04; 1.34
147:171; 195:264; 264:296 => 0.03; 1.34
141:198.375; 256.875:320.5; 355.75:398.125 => 0.08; 1.42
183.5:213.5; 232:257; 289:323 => -0.02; 1.3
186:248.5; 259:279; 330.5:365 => -0.06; 1.24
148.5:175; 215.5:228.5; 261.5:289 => 0.05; 1.35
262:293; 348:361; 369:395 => 0.08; 1.42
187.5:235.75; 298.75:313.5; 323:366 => -0.09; 1.21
